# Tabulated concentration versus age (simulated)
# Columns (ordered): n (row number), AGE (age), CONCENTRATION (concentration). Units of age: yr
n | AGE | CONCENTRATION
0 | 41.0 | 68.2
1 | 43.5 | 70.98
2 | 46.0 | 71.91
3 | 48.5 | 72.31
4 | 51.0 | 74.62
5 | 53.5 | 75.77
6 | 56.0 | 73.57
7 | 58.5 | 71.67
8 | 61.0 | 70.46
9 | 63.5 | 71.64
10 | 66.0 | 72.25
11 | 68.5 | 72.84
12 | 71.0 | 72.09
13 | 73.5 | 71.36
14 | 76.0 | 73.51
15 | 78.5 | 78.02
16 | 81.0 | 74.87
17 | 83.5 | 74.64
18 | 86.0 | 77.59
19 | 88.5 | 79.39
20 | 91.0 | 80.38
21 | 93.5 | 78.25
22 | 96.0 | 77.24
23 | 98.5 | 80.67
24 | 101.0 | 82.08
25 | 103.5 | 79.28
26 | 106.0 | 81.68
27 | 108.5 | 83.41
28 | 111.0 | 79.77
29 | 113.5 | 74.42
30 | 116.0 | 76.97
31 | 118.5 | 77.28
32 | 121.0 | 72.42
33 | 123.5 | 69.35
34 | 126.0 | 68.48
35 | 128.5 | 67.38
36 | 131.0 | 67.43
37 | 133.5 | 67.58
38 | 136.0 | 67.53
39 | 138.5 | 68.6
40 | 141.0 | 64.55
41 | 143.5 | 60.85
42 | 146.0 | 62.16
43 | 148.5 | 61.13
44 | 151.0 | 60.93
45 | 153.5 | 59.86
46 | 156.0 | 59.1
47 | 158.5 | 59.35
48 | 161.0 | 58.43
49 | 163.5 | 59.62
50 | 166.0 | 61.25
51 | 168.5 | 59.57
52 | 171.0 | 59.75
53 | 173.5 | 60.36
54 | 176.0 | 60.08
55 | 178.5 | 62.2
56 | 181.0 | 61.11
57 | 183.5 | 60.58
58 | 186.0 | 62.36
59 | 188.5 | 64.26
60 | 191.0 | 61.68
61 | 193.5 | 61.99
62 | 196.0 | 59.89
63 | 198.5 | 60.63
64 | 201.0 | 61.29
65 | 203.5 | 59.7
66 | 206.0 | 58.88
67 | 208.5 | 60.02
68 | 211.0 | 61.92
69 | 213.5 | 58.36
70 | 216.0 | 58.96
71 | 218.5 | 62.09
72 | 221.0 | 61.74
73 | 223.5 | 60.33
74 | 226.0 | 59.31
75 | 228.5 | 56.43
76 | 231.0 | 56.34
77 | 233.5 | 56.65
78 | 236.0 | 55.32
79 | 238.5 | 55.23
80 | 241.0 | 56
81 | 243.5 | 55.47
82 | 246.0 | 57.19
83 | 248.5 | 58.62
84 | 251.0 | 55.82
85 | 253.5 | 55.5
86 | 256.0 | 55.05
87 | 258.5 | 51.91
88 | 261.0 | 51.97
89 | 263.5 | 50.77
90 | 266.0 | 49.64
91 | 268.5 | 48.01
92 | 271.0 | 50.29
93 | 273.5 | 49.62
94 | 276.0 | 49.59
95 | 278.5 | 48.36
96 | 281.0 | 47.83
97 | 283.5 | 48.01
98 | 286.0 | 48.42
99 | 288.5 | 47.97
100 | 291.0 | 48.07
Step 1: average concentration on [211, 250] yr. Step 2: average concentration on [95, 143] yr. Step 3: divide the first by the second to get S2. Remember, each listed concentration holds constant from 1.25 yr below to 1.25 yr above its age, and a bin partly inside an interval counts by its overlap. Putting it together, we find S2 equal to 0.8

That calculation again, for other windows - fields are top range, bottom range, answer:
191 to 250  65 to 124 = 0.77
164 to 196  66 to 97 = 0.81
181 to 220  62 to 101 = 0.80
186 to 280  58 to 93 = 0.76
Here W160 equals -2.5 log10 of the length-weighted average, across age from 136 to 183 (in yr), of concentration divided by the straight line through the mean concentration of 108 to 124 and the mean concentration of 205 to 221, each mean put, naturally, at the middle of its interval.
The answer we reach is 0.13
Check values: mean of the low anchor 76.2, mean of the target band 61.2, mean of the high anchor 60.2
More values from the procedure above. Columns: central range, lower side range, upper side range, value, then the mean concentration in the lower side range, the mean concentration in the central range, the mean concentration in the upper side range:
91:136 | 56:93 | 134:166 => -0.11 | 74.4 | 75.4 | 62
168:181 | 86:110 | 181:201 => 0.08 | 80.1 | 60.5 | 61.6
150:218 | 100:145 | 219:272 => 0.06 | 72.6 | 60.5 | 55.2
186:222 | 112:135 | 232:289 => -0.01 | 71.3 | 60.9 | 52.4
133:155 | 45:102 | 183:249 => 0.06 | 75.1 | 63.5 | 59.3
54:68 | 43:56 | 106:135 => 0.02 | 73.3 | 72.2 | 73.5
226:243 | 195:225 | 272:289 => 0.00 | 60.3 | 56.2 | 48.6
